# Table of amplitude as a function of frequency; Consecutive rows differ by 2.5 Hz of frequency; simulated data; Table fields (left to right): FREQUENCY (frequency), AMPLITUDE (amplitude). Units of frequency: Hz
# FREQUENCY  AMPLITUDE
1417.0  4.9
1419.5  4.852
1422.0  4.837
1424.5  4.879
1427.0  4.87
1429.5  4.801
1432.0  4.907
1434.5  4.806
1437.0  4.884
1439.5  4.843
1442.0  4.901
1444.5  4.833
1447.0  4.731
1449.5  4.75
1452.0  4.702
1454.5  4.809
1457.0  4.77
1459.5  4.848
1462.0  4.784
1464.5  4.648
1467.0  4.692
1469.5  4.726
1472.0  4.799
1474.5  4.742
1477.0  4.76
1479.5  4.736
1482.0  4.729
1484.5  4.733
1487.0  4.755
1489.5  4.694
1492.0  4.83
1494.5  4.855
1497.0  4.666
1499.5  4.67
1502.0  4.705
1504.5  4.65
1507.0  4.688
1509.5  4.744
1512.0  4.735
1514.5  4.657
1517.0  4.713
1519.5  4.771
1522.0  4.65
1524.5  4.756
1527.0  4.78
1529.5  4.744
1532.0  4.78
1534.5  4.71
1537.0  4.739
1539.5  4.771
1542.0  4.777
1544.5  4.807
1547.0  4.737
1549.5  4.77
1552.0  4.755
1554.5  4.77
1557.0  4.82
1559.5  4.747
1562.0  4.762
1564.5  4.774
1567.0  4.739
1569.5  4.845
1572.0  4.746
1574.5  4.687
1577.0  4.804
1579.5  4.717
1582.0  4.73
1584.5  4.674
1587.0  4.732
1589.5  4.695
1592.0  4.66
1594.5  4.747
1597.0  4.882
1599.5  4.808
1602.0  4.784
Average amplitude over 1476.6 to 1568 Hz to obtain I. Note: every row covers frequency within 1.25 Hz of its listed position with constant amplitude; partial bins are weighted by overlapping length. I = 4.74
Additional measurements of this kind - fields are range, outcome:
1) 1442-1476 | 4.76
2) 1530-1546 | 4.76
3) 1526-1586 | 4.76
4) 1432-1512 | 4.76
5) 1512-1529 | 4.72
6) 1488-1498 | 4.76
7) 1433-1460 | 4.81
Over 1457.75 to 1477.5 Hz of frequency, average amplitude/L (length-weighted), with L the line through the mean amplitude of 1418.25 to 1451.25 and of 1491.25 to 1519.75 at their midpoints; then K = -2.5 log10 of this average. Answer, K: 0.007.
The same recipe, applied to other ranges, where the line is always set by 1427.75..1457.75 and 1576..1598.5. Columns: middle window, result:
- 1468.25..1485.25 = 0.011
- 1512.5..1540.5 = 0.008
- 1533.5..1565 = -0.002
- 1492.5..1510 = 0.016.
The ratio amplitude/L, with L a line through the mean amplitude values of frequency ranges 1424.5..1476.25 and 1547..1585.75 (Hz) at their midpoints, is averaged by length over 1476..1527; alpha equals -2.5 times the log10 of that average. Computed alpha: 0.01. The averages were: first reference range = 4.79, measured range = 4.73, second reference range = 4.76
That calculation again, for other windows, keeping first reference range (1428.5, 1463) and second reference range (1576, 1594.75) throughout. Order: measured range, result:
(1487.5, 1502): 0.01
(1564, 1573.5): -0.01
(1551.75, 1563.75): -0.01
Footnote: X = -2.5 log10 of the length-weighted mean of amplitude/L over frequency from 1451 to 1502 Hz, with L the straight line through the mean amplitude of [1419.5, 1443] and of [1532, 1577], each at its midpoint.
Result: 0.02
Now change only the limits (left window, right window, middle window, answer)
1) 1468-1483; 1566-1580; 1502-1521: 0.01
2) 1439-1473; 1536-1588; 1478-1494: 0.00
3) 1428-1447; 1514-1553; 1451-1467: 0.02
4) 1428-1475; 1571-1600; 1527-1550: 0.00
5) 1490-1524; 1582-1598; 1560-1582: -0.01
